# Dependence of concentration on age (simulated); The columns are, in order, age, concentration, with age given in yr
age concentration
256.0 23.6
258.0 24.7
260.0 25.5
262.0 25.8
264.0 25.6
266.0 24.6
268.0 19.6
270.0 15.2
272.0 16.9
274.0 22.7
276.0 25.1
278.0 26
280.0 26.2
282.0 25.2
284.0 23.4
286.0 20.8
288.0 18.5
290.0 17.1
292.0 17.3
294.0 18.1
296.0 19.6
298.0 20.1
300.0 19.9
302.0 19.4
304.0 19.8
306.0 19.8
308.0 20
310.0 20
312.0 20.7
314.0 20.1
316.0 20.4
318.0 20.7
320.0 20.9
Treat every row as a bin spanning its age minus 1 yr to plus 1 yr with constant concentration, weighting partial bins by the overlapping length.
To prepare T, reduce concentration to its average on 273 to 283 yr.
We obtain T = 25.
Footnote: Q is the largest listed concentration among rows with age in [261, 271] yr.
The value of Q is 25.8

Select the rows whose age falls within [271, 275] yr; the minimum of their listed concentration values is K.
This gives 16.9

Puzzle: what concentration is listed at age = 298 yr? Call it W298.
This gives 20.1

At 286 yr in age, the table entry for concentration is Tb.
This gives 20.8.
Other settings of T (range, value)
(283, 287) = 22.1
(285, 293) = 18.4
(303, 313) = 20.1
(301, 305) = 19.6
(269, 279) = 21.2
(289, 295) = 17.5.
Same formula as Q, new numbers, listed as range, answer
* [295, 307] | 20.1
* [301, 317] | 20.7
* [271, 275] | 22.7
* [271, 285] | 26.2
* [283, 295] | 23.4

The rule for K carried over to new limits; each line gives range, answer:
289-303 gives 17.1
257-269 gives 19.6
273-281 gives 22.7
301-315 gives 19.4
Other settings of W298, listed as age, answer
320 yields 20.9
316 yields 20.4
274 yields 22.7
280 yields 26.2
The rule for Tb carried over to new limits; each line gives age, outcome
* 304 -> 19.8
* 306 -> 19.8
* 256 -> 23.6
